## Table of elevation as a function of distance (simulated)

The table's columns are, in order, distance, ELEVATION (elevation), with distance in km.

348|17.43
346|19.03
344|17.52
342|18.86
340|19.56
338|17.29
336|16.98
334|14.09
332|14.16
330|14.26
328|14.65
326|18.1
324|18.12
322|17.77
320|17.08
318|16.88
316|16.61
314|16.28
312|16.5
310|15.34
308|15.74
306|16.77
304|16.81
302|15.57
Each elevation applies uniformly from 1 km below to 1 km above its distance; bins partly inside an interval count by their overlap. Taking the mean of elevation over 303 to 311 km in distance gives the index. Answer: 16.2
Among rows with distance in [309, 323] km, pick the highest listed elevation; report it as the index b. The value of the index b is 17.77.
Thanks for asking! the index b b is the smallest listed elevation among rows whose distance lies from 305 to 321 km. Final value 15.34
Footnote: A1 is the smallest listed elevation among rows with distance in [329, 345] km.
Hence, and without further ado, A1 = 14.09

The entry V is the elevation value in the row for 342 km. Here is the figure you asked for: 18.86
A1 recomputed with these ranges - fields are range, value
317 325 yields 16.88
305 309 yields 15.74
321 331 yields 14.26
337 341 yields 17.29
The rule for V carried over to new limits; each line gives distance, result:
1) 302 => 15.57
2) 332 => 14.16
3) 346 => 19.03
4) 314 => 16.28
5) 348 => 17.43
